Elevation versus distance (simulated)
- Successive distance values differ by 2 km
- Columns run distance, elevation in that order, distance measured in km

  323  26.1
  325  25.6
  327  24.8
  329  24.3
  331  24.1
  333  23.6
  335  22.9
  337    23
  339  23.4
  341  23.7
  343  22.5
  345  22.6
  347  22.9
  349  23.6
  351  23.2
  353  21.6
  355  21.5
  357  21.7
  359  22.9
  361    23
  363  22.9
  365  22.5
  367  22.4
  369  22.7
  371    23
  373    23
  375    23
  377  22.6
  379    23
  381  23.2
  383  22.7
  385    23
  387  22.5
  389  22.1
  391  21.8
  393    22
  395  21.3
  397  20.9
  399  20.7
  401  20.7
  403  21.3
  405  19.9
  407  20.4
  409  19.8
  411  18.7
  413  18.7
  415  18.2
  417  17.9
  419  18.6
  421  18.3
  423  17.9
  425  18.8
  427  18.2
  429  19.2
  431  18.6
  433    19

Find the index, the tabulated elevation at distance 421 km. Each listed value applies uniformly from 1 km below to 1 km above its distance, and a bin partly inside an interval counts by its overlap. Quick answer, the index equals 18.3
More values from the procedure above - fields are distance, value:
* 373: 23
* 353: 21.6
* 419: 18.6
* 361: 23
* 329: 24.3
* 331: 24.1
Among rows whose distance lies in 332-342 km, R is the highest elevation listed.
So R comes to 23.7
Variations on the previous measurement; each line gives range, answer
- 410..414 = 18.7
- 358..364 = 23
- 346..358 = 23.6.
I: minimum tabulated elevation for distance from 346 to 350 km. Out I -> 22.9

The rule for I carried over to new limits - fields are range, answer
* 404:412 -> 18.7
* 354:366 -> 21.5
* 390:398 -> 20.9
